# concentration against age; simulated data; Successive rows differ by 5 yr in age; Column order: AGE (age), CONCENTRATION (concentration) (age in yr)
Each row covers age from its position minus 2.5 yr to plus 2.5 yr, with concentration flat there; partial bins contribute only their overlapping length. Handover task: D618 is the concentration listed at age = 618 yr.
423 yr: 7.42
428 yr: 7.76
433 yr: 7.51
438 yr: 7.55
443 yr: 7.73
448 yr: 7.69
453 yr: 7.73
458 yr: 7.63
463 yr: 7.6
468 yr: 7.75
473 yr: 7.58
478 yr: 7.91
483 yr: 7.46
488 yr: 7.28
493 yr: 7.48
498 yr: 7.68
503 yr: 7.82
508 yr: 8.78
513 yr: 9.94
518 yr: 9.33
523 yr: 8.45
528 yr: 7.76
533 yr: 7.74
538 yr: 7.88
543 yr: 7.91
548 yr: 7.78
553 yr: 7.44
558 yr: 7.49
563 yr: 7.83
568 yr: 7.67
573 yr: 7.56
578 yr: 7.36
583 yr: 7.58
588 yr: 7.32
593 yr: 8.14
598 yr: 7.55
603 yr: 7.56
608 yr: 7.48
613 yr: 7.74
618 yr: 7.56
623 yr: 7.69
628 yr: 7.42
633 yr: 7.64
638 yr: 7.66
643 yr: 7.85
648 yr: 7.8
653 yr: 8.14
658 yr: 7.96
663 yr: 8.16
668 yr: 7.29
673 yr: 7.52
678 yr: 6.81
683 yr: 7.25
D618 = 7.56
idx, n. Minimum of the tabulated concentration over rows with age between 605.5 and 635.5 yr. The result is 7.42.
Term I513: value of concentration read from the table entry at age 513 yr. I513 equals 9.94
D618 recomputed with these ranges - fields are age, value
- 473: 7.58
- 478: 7.91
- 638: 7.66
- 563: 7.83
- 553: 7.44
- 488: 7.28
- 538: 7.88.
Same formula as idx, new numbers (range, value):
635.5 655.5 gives 7.66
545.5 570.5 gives 7.44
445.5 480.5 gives 7.58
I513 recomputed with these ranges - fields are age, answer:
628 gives 7.42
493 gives 7.48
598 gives 7.55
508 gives 8.78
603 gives 7.56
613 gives 7.74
